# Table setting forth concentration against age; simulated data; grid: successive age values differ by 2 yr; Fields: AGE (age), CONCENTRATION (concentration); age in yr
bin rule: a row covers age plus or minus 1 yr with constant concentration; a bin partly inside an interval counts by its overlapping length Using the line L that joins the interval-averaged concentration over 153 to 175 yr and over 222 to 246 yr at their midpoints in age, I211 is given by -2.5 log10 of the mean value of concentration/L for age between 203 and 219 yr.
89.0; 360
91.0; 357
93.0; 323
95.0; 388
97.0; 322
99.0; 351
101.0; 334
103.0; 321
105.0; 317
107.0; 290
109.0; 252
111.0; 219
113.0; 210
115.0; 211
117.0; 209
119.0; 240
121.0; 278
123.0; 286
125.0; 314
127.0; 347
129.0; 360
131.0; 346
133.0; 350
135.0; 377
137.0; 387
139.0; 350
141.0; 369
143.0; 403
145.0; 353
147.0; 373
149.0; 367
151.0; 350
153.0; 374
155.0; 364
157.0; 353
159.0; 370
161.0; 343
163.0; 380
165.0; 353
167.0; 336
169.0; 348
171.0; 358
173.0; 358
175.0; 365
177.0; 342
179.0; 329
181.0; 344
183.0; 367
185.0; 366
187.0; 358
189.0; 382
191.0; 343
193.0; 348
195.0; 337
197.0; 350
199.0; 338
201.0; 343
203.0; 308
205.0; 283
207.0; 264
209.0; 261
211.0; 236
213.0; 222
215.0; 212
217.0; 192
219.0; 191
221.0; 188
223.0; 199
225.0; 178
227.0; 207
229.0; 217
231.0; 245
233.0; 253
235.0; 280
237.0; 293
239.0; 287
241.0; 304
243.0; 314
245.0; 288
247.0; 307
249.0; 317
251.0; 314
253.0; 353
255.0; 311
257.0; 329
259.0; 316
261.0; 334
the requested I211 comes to 0.205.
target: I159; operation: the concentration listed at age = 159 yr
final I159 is 370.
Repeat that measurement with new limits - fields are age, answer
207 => 264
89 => 360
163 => 380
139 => 350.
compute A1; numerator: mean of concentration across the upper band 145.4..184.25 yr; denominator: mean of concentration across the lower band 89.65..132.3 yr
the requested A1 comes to 1.19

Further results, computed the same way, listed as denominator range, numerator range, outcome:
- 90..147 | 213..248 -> 0.77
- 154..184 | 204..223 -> 0.64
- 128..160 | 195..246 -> 0.71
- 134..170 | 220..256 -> 0.74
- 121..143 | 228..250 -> 0.81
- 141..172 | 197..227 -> 0.68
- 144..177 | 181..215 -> 0.88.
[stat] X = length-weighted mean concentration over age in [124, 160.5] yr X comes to 361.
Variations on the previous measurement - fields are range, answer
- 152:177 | 358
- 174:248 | 288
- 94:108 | 332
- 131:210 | 350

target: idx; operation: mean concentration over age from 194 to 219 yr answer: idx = 275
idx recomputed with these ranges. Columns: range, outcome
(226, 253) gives 282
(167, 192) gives 354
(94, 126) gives 284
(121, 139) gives 342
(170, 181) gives 350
